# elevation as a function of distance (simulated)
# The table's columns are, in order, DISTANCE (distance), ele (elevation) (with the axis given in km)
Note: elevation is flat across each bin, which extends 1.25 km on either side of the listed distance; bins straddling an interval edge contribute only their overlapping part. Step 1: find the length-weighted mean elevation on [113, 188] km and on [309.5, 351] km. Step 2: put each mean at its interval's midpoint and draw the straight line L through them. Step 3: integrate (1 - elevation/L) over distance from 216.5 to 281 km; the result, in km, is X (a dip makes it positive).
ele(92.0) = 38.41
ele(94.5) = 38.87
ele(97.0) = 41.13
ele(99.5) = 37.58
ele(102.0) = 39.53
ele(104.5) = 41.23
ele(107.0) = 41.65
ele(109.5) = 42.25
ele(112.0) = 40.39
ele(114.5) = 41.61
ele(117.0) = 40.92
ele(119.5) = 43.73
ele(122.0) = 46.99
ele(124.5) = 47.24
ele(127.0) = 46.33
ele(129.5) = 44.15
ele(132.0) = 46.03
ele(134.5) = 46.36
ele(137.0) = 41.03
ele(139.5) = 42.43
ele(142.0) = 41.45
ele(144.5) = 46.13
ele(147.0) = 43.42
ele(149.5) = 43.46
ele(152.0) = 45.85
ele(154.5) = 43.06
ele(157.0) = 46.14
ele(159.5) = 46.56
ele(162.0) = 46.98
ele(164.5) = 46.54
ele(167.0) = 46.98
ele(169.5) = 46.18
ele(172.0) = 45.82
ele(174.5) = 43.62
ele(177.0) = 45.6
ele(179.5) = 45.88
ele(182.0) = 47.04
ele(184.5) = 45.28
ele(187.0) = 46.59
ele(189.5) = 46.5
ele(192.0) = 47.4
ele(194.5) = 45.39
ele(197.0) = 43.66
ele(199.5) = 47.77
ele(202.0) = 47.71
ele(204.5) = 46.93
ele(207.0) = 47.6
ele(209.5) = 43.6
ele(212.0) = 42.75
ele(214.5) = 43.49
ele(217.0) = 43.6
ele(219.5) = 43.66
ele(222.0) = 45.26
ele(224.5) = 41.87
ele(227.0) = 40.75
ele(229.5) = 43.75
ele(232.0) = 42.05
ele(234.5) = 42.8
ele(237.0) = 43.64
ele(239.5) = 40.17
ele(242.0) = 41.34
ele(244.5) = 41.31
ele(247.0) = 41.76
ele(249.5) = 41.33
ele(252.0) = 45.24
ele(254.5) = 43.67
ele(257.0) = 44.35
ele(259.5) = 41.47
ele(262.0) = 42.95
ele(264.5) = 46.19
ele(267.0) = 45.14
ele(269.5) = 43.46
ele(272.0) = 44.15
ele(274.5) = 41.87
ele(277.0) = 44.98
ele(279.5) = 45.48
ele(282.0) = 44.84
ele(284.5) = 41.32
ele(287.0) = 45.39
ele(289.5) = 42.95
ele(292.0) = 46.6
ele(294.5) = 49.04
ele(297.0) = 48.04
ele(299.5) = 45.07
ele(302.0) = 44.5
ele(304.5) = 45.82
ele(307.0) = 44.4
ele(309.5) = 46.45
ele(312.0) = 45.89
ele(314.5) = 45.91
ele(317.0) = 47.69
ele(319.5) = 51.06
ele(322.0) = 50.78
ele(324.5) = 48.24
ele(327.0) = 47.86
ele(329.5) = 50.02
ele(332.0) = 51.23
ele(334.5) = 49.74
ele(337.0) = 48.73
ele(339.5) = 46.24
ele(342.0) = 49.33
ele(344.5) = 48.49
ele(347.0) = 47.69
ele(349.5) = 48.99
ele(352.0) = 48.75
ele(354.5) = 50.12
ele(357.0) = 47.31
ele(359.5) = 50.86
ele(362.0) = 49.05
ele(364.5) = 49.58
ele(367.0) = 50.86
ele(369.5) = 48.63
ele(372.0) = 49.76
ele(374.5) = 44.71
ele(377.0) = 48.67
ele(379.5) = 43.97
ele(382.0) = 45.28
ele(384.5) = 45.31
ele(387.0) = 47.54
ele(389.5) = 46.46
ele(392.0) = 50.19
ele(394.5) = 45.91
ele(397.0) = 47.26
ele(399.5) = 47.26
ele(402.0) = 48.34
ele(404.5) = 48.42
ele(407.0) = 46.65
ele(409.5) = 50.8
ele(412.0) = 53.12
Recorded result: 5.2 km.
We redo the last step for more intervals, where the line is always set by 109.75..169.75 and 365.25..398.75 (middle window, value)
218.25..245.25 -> 1.9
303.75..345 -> -1.3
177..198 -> -0.4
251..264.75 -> 0.6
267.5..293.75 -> 1.1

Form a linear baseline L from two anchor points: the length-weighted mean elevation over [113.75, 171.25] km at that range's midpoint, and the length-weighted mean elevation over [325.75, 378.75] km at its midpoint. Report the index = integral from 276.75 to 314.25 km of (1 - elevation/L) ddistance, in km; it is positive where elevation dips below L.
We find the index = 1.8 km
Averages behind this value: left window 44.8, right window 48.8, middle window 45.4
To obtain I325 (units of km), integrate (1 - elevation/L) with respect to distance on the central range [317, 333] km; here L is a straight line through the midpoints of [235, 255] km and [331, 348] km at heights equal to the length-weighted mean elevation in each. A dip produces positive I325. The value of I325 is -0.6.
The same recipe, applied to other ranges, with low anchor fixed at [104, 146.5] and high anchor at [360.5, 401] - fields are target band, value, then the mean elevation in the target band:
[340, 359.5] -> -0.68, 48.7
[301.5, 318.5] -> 0.19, 45.9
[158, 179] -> -0.85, 46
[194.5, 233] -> 0.51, 44.3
